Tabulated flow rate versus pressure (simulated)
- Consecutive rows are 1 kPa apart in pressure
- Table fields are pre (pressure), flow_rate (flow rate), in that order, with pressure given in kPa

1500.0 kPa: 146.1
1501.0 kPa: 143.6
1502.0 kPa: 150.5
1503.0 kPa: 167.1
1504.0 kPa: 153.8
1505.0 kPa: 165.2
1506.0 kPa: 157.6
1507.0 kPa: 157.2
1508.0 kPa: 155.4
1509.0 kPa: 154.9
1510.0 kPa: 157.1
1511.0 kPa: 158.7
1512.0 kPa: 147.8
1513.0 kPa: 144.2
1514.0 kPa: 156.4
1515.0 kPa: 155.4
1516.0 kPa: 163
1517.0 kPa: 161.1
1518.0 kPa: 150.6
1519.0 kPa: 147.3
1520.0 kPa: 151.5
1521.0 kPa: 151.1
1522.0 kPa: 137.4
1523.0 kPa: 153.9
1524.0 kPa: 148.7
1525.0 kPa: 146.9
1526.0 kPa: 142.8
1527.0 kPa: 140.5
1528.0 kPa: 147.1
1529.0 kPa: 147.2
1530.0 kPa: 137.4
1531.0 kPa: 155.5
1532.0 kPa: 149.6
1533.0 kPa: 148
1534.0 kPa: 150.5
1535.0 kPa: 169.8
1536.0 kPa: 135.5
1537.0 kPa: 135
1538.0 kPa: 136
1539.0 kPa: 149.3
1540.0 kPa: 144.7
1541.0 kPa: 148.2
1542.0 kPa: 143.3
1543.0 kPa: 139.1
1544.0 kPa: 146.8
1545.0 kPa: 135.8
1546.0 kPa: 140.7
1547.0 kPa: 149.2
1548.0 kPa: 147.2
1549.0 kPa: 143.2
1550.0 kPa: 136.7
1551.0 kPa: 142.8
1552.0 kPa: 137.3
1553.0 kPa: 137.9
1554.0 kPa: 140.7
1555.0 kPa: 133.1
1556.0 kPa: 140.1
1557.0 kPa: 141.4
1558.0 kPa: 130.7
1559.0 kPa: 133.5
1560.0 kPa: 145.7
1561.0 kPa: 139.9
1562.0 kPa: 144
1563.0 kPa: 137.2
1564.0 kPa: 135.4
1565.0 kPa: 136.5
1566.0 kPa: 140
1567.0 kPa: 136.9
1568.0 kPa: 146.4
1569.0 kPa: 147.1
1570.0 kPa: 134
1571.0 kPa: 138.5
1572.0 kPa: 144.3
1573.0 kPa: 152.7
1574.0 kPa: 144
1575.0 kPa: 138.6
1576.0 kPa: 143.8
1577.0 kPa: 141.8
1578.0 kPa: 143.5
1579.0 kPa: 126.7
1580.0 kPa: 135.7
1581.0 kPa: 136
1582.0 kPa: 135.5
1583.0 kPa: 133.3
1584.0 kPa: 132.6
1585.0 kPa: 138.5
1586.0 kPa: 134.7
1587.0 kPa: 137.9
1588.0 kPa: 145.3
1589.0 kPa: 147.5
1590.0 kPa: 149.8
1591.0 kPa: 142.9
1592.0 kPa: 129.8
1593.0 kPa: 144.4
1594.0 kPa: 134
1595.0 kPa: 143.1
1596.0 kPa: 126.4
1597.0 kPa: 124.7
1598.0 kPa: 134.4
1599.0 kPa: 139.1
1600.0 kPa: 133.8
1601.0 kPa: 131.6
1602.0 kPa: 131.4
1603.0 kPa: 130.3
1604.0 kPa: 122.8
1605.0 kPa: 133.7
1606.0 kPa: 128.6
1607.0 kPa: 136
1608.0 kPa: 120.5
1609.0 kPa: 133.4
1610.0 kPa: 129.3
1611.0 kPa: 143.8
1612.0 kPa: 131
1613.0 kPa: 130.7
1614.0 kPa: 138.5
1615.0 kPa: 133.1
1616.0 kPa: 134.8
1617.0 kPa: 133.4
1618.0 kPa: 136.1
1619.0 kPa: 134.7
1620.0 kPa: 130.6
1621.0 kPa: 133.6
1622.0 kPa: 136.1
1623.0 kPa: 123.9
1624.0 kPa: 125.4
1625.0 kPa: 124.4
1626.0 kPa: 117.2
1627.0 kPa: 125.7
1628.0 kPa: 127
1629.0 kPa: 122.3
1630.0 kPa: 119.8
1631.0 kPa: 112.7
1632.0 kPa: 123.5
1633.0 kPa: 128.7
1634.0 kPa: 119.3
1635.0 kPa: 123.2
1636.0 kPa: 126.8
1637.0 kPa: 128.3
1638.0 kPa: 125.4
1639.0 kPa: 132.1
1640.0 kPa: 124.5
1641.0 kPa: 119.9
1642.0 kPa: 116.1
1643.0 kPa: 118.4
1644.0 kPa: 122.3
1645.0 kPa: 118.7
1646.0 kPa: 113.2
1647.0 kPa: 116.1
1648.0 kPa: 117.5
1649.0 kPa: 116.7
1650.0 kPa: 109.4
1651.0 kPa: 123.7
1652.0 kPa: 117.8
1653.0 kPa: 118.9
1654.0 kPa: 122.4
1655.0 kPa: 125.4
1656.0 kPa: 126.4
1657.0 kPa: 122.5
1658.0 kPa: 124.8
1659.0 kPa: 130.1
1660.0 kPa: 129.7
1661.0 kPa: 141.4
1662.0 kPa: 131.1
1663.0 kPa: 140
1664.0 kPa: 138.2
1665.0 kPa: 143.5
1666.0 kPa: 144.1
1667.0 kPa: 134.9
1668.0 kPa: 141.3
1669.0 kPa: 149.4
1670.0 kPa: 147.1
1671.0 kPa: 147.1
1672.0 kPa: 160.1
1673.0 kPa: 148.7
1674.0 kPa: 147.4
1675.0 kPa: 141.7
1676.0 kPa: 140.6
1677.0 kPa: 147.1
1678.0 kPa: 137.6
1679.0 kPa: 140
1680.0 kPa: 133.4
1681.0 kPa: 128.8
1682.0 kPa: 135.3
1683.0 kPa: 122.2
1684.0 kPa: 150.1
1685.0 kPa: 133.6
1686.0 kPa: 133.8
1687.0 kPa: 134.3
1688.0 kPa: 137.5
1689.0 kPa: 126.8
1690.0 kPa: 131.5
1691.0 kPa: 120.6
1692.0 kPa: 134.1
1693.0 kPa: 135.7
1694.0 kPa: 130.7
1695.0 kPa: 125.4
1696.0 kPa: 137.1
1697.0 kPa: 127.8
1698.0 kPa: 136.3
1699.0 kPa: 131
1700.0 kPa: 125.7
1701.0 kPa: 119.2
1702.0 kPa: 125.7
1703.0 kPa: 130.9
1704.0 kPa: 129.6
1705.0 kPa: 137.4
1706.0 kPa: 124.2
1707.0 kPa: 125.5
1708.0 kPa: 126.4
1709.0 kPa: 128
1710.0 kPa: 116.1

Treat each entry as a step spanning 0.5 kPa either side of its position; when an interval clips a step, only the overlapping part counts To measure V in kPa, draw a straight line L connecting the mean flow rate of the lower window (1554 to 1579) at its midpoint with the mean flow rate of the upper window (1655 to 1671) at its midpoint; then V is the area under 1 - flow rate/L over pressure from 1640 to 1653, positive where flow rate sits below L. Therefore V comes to 1.8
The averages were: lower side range 140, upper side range 136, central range 118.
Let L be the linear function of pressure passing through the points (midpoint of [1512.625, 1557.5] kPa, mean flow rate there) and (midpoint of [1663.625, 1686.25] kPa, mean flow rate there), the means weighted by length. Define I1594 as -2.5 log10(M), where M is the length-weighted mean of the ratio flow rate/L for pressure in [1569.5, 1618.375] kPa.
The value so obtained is 0.06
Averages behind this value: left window 146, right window 141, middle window 136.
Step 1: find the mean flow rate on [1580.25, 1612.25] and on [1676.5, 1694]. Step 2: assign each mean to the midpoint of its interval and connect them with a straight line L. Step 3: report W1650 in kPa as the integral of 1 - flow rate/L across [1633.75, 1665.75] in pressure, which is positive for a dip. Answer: 2.3 kPa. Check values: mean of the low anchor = 135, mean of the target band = 125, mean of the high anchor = 134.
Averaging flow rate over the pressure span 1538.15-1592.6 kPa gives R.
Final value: 140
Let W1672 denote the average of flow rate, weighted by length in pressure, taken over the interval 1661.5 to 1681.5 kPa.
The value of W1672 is 142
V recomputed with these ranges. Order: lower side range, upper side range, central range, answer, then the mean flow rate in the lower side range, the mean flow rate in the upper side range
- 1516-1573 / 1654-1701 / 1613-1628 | 0.9 kPa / 144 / 136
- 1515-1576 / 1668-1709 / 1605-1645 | 3.3 kPa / 144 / 135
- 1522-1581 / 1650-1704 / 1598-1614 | 0.8 kPa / 142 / 134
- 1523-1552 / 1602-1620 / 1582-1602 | -0.2 kPa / 145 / 132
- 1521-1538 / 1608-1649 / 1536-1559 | 0.3 kPa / 146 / 126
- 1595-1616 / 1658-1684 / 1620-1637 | 1.3 kPa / 132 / 140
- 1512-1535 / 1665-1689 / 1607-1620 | 1.0 kPa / 150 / 140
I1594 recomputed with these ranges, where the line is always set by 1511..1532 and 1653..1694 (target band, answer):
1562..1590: 0.04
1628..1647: 0.15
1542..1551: 0.04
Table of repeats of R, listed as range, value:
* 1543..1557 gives 141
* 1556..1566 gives 138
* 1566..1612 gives 137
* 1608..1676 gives 129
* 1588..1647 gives 129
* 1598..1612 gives 132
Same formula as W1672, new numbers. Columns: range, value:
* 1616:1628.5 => 129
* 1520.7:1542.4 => 146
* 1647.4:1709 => 133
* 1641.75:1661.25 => 121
